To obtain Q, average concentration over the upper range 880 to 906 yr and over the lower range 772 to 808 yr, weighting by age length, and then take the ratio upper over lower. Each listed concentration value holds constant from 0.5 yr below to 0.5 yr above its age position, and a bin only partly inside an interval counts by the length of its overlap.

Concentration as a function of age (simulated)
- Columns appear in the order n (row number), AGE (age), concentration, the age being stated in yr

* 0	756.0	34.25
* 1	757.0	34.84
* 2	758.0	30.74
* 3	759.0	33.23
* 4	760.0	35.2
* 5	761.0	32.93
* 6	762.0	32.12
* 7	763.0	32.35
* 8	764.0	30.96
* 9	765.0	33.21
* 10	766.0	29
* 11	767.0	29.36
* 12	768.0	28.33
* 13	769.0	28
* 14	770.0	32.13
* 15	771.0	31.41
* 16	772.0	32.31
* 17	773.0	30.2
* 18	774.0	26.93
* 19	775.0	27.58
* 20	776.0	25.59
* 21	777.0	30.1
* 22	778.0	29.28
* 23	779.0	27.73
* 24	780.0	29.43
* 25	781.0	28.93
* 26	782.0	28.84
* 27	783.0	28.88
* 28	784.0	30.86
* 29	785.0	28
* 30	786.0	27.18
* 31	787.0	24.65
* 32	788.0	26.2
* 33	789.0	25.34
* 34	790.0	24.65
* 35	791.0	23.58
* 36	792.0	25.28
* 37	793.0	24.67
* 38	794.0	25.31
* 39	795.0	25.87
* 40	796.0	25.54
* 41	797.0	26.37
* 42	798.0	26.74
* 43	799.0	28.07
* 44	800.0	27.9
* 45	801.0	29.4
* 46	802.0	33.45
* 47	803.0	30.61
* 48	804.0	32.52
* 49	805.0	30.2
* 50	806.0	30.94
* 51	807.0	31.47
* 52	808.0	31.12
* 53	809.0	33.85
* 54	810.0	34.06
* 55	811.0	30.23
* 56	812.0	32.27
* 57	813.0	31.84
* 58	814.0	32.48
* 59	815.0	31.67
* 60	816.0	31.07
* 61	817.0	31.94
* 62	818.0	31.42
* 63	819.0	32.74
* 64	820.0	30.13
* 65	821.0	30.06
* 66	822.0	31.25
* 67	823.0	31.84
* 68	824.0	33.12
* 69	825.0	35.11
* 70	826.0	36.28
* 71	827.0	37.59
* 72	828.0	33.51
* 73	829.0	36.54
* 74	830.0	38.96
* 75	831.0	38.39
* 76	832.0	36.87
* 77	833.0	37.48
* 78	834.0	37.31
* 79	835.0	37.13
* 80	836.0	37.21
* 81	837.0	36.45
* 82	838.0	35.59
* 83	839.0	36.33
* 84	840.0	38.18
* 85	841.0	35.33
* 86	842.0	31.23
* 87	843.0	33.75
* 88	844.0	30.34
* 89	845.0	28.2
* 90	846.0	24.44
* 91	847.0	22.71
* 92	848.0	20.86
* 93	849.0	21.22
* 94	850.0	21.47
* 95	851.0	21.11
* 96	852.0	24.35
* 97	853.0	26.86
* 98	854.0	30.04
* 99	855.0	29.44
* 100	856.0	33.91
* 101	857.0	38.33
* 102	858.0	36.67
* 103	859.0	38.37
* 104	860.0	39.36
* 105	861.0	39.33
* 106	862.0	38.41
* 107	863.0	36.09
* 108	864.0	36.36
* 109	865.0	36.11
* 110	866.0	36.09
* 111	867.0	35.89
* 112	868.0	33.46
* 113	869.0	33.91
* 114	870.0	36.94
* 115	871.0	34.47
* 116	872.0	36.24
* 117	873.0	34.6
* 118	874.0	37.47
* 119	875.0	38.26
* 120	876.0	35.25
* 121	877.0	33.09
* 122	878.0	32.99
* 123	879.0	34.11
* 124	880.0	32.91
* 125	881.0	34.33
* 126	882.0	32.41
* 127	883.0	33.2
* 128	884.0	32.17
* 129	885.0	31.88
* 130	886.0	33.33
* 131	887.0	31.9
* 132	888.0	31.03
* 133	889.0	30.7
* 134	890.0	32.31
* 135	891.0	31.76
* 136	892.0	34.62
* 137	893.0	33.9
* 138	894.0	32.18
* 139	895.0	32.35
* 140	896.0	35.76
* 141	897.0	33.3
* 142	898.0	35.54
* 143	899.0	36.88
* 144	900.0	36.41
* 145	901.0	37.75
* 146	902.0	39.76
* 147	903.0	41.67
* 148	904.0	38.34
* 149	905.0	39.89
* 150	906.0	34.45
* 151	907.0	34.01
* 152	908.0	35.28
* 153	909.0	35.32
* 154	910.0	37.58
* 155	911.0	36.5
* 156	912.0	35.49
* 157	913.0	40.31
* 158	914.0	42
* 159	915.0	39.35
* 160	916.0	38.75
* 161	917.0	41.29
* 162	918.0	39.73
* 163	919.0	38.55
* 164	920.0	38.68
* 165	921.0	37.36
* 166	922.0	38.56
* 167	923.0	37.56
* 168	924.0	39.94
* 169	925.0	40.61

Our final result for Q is 1.23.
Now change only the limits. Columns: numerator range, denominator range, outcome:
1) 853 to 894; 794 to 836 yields 1.07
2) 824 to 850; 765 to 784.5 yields 1.13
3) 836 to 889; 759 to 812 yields 1.12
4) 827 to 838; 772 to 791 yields 1.33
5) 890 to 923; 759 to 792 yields 1.27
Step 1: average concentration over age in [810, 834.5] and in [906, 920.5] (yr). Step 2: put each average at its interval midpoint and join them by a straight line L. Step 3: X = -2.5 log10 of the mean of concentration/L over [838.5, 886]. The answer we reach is 0.09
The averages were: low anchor 33.8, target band 32.7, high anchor 37.9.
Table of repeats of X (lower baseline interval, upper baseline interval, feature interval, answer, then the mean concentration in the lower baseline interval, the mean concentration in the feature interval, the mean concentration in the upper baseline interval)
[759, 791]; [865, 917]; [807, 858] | 0.00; 29.3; 32.1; 35.3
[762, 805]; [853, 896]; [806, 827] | -0.06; 28.5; 32.3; 34.4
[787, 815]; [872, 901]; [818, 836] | -0.15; 28.9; 34.9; 33.8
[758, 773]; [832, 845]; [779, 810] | 0.17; 31.4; 28.3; 35.3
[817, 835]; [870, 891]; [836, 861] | 0.11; 34.6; 30.9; 33.7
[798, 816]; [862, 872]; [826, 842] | -0.11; 31.2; 36.7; 35.7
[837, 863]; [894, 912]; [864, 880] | -0.06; 31.2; 35.2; 36.4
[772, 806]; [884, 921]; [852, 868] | -0.06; 27.9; 35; 36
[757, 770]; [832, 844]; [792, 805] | 0.19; 31.5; 28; 35.8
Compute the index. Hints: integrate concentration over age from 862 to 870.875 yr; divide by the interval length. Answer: 35.7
